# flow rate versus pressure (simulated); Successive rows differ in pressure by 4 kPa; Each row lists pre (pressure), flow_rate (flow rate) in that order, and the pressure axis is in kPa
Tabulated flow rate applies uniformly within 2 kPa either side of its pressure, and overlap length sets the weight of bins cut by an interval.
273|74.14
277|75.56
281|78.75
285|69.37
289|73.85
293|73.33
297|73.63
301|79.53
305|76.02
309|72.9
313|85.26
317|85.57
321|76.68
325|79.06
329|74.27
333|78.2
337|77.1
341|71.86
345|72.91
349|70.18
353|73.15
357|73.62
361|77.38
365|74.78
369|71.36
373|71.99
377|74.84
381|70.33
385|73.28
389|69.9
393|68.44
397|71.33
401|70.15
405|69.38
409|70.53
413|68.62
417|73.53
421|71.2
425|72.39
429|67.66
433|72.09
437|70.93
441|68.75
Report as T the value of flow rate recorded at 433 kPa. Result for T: 72.09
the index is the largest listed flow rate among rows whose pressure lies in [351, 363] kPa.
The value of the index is 77.38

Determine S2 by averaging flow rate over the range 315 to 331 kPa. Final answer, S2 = 78.9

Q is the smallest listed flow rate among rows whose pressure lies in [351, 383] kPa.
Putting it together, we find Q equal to 70.33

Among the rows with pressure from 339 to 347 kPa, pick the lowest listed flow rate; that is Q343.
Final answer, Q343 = 71.86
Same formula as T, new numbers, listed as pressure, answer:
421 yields 71.2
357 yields 73.62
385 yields 73.28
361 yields 77.38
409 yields 70.53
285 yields 69.37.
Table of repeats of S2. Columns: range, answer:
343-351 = 71.5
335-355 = 73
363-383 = 72.7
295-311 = 75.5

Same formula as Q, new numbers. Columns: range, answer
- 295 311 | 72.9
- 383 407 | 68.44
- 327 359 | 70.18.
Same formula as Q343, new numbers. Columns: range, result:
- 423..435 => 67.66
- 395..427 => 68.62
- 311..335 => 74.27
